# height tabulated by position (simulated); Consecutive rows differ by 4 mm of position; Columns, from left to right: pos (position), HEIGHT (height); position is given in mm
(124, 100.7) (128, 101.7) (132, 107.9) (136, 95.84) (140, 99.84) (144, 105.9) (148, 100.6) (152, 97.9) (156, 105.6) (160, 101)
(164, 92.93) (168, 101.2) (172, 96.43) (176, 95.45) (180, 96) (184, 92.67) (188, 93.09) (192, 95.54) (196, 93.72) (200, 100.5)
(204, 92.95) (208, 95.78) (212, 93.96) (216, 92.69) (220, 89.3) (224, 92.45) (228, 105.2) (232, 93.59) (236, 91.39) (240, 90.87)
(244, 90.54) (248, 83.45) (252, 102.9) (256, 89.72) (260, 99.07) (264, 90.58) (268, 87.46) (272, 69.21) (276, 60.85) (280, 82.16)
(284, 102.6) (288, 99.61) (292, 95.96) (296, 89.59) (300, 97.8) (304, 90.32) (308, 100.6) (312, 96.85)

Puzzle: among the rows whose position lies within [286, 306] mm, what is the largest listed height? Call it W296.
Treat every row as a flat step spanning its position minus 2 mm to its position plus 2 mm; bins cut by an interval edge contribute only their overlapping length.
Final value 99.61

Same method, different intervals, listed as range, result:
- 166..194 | 101.2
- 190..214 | 100.5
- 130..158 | 107.9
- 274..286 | 102.6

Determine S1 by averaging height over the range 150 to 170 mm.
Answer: 99.7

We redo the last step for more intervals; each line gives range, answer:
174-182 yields 95.7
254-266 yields 93.1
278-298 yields 94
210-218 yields 93.3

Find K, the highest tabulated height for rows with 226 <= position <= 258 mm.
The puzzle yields 105.2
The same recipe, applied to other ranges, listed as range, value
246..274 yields 102.9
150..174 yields 105.6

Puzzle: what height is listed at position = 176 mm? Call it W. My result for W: 95.45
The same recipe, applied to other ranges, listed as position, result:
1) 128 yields 101.7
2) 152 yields 97.9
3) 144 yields 105.9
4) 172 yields 96.43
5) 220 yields 89.3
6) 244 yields 90.54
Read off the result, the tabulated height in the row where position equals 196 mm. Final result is 93.72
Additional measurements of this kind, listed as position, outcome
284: 102.6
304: 90.32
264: 90.58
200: 100.5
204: 92.95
